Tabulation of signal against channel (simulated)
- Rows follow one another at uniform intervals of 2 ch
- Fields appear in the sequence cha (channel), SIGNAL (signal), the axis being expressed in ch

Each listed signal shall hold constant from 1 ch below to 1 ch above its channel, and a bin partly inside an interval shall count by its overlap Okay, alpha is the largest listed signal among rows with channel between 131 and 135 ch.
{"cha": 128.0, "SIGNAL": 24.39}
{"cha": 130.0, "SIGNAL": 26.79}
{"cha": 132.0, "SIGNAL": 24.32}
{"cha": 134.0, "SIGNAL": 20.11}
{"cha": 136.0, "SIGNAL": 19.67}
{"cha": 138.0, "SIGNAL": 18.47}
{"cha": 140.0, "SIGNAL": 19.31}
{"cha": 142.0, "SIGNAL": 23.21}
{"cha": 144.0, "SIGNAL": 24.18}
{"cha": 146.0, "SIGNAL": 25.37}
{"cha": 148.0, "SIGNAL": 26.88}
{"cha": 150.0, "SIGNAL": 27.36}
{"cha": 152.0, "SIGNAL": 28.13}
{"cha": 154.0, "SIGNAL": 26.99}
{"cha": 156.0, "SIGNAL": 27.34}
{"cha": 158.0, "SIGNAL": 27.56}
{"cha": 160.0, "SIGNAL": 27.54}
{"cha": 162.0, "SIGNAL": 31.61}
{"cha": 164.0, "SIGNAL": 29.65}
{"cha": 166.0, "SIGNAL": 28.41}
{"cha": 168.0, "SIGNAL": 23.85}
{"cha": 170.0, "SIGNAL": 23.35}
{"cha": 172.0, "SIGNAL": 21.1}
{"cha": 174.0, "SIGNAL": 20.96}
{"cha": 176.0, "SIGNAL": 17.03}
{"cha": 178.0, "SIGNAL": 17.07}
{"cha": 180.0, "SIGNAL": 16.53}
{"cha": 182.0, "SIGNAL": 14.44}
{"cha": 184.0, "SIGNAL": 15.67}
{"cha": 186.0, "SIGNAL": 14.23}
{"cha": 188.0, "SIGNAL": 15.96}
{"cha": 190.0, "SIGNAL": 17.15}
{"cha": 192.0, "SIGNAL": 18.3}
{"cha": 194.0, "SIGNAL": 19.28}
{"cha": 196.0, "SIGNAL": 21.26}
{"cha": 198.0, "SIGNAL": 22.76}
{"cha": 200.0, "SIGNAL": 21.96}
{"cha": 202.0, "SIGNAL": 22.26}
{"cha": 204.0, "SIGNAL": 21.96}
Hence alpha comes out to 24.32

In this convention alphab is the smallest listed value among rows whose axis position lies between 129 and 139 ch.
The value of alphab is 18.47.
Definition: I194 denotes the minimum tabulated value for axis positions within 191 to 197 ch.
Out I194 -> 18.3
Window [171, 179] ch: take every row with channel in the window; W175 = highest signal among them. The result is 21.1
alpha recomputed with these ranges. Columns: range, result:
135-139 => 19.67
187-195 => 19.28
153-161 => 27.56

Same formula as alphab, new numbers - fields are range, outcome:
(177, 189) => 14.23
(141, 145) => 23.21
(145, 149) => 25.37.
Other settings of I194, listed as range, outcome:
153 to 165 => 26.99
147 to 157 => 26.88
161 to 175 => 20.96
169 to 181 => 16.53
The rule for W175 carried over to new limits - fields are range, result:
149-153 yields 28.13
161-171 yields 31.61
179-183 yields 16.53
